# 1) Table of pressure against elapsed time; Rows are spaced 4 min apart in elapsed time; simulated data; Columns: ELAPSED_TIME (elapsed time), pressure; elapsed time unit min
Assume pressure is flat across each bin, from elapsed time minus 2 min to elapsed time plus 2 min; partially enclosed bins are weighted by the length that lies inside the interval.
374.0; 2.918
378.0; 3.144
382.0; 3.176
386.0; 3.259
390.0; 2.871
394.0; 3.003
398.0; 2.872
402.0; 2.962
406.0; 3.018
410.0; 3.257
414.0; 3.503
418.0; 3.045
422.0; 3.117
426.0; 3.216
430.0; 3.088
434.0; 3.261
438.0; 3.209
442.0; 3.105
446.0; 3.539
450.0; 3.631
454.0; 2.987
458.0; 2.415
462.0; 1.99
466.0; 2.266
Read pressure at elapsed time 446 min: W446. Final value 3.539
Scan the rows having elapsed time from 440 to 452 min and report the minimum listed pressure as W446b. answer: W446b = 3.105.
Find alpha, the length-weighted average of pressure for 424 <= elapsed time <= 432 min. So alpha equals 3.15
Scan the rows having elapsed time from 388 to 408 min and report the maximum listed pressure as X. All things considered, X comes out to 3.018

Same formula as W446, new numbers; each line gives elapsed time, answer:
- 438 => 3.209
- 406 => 3.018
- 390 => 2.871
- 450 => 3.631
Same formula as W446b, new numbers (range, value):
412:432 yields 3.045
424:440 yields 3.088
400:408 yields 2.962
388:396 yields 2.871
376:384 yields 3.144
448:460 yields 2.415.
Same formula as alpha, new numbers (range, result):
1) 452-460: 2.7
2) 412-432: 3.19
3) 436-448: 3.28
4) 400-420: 3.16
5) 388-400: 2.92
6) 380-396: 3.08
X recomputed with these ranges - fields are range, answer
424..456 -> 3.631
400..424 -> 3.503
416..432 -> 3.216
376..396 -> 3.259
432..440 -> 3.261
